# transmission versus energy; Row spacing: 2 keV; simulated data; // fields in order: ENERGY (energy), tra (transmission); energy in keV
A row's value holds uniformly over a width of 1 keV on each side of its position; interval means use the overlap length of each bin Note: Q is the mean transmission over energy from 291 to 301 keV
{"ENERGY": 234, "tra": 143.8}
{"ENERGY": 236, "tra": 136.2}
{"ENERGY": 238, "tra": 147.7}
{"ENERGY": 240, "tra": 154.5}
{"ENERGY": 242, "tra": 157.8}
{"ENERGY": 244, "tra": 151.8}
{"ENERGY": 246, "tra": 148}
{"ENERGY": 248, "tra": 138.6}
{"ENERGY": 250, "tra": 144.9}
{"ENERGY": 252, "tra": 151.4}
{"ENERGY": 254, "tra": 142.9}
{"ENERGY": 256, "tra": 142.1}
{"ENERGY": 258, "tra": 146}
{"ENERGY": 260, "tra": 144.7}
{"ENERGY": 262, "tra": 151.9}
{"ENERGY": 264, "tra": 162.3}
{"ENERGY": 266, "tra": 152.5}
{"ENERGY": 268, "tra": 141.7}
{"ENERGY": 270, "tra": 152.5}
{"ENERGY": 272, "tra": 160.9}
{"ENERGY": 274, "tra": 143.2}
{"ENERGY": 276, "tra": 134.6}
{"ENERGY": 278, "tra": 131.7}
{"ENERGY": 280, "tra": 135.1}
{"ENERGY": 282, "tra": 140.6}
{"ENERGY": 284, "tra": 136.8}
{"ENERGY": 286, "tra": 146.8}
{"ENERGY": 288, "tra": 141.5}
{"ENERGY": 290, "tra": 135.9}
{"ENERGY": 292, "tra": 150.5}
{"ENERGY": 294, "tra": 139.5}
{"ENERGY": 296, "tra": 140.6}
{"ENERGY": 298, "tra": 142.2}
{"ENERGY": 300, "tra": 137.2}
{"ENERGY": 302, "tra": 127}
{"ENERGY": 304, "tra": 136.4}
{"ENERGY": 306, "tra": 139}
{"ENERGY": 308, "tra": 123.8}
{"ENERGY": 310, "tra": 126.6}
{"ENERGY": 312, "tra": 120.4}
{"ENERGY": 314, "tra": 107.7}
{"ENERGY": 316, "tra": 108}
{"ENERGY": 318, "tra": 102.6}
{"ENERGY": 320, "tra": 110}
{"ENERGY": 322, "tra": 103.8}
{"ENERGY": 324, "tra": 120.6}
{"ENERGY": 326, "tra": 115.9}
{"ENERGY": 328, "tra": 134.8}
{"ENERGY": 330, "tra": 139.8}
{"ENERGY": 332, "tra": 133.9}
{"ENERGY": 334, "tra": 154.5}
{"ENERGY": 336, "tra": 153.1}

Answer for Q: 142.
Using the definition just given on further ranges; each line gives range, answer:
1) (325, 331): 130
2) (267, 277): 147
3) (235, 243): 149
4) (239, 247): 153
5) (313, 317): 108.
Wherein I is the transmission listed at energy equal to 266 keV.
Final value 152.5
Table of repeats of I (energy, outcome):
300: 137.2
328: 134.8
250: 144.9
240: 154.5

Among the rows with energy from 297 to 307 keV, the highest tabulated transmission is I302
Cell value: 142.2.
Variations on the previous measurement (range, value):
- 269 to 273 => 160.9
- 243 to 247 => 151.8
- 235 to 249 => 157.8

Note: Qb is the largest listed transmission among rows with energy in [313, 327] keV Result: 120.6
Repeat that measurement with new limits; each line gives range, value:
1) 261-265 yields 162.3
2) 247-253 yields 151.4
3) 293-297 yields 140.6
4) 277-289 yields 146.8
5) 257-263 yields 151.9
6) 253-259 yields 146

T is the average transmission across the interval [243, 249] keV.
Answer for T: 146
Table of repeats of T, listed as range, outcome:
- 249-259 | 145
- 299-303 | 132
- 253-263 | 146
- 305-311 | 130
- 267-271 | 147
